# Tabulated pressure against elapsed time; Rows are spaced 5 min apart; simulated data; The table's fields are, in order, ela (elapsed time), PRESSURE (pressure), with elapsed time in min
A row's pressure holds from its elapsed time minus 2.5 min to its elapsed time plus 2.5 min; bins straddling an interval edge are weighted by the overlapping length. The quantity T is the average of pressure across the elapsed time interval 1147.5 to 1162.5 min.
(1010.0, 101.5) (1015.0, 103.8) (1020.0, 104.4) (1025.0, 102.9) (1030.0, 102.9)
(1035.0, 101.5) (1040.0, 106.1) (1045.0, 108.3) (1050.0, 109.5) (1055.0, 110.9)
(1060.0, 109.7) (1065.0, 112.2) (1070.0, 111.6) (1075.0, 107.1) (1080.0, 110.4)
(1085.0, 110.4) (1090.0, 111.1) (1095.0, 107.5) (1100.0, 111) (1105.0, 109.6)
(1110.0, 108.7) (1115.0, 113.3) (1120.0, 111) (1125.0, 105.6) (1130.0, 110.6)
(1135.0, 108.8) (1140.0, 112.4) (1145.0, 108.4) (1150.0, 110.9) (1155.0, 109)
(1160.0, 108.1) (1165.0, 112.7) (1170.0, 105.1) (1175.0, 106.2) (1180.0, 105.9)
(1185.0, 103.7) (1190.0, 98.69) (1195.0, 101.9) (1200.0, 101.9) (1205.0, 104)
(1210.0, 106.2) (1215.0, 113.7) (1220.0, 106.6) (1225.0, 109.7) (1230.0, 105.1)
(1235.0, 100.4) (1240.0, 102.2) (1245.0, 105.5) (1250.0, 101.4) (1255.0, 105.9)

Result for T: 109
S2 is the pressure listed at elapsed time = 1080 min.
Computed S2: 110.4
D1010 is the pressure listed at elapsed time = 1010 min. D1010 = 101.5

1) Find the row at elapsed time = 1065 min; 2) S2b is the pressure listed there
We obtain 112.2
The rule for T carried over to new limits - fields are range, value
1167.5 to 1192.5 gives 104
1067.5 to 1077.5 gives 109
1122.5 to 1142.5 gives 109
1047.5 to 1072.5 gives 111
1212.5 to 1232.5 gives 109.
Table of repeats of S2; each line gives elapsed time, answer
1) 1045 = 108.3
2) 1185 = 103.7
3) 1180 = 105.9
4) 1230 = 105.1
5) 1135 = 108.8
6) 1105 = 109.6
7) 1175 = 106.2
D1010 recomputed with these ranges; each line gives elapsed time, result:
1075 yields 107.1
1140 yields 112.4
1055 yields 110.9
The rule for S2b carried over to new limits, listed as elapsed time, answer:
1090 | 111.1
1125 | 105.6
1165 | 112.7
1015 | 103.8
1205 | 104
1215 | 113.7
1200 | 101.9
